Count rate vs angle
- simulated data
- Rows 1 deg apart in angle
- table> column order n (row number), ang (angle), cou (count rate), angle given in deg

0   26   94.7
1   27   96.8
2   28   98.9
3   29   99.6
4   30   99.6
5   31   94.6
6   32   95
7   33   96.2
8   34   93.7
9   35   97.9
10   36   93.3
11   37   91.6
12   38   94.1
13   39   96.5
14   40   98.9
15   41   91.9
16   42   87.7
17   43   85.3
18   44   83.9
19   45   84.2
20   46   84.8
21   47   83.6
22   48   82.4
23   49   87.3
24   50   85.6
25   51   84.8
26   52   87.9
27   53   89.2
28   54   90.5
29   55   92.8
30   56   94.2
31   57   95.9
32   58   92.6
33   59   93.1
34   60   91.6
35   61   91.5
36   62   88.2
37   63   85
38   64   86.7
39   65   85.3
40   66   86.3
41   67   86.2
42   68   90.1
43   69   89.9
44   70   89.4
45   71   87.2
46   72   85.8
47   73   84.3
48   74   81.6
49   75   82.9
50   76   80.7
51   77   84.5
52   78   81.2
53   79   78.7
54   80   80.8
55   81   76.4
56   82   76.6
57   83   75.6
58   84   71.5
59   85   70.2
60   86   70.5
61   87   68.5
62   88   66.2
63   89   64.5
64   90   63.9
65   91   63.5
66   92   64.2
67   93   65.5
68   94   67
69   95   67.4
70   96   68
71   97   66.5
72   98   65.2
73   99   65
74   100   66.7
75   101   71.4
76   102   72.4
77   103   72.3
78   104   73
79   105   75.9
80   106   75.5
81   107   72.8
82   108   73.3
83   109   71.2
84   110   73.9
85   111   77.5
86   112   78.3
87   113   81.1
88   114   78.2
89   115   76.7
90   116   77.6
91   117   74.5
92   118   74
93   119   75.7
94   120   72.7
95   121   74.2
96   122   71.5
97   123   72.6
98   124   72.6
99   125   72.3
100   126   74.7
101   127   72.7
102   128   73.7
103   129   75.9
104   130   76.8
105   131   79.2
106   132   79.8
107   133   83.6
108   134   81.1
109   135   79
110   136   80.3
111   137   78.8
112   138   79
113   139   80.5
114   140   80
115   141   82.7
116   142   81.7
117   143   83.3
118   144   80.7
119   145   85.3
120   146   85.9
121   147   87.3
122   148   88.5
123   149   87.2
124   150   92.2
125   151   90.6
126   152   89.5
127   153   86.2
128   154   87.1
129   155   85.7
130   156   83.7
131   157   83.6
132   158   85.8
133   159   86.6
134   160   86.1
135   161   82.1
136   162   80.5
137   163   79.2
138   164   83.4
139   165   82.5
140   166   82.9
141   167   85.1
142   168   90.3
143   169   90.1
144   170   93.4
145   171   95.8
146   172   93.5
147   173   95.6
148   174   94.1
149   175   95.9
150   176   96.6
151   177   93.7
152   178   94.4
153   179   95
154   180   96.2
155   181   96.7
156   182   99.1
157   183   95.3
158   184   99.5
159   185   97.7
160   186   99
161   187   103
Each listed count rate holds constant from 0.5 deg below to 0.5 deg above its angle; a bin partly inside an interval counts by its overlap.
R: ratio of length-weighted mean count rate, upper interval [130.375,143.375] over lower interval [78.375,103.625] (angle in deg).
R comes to 1.16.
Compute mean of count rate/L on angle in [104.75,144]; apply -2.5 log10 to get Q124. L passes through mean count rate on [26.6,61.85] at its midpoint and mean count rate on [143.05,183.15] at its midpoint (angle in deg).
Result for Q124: 0.17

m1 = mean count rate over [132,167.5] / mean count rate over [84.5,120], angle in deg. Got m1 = 1.2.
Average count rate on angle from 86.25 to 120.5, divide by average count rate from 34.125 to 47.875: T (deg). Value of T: 0.8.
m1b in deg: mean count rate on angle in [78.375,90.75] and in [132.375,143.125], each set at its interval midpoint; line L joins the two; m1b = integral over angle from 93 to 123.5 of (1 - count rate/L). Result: 1.31 deg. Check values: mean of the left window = 71.9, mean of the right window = 80.8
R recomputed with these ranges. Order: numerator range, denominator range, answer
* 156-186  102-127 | 1.22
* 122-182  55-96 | 1.06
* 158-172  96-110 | 1.22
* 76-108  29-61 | 0.78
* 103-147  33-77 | 0.87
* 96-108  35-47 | 0.78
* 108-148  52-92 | 0.95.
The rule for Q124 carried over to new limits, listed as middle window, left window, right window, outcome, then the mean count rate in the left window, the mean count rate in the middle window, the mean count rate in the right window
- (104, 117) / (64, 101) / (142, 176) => 0.06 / 75.6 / 75.8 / 87.3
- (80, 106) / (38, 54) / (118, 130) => 0.14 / 87.9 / 69.5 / 73.7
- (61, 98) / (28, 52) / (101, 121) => 0.07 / 91.1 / 77.3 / 75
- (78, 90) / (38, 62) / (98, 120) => 0.11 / 89.5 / 72.7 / 73.9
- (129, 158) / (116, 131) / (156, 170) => -0.05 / 74.2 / 83.5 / 84.8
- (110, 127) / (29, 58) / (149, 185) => 0.20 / 91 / 75.1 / 90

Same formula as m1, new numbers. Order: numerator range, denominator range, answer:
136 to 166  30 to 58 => 0.93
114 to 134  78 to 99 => 1.08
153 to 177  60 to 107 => 1.15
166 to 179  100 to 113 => 1.26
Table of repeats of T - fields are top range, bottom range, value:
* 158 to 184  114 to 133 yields 1.21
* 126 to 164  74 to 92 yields 1.12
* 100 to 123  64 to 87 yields 0.91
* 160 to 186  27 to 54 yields 1.00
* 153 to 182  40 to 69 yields 1.01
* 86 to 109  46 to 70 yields 0.77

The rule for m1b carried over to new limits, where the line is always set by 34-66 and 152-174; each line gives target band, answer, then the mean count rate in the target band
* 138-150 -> 0.45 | 84.1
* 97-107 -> 2.00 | 70.7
